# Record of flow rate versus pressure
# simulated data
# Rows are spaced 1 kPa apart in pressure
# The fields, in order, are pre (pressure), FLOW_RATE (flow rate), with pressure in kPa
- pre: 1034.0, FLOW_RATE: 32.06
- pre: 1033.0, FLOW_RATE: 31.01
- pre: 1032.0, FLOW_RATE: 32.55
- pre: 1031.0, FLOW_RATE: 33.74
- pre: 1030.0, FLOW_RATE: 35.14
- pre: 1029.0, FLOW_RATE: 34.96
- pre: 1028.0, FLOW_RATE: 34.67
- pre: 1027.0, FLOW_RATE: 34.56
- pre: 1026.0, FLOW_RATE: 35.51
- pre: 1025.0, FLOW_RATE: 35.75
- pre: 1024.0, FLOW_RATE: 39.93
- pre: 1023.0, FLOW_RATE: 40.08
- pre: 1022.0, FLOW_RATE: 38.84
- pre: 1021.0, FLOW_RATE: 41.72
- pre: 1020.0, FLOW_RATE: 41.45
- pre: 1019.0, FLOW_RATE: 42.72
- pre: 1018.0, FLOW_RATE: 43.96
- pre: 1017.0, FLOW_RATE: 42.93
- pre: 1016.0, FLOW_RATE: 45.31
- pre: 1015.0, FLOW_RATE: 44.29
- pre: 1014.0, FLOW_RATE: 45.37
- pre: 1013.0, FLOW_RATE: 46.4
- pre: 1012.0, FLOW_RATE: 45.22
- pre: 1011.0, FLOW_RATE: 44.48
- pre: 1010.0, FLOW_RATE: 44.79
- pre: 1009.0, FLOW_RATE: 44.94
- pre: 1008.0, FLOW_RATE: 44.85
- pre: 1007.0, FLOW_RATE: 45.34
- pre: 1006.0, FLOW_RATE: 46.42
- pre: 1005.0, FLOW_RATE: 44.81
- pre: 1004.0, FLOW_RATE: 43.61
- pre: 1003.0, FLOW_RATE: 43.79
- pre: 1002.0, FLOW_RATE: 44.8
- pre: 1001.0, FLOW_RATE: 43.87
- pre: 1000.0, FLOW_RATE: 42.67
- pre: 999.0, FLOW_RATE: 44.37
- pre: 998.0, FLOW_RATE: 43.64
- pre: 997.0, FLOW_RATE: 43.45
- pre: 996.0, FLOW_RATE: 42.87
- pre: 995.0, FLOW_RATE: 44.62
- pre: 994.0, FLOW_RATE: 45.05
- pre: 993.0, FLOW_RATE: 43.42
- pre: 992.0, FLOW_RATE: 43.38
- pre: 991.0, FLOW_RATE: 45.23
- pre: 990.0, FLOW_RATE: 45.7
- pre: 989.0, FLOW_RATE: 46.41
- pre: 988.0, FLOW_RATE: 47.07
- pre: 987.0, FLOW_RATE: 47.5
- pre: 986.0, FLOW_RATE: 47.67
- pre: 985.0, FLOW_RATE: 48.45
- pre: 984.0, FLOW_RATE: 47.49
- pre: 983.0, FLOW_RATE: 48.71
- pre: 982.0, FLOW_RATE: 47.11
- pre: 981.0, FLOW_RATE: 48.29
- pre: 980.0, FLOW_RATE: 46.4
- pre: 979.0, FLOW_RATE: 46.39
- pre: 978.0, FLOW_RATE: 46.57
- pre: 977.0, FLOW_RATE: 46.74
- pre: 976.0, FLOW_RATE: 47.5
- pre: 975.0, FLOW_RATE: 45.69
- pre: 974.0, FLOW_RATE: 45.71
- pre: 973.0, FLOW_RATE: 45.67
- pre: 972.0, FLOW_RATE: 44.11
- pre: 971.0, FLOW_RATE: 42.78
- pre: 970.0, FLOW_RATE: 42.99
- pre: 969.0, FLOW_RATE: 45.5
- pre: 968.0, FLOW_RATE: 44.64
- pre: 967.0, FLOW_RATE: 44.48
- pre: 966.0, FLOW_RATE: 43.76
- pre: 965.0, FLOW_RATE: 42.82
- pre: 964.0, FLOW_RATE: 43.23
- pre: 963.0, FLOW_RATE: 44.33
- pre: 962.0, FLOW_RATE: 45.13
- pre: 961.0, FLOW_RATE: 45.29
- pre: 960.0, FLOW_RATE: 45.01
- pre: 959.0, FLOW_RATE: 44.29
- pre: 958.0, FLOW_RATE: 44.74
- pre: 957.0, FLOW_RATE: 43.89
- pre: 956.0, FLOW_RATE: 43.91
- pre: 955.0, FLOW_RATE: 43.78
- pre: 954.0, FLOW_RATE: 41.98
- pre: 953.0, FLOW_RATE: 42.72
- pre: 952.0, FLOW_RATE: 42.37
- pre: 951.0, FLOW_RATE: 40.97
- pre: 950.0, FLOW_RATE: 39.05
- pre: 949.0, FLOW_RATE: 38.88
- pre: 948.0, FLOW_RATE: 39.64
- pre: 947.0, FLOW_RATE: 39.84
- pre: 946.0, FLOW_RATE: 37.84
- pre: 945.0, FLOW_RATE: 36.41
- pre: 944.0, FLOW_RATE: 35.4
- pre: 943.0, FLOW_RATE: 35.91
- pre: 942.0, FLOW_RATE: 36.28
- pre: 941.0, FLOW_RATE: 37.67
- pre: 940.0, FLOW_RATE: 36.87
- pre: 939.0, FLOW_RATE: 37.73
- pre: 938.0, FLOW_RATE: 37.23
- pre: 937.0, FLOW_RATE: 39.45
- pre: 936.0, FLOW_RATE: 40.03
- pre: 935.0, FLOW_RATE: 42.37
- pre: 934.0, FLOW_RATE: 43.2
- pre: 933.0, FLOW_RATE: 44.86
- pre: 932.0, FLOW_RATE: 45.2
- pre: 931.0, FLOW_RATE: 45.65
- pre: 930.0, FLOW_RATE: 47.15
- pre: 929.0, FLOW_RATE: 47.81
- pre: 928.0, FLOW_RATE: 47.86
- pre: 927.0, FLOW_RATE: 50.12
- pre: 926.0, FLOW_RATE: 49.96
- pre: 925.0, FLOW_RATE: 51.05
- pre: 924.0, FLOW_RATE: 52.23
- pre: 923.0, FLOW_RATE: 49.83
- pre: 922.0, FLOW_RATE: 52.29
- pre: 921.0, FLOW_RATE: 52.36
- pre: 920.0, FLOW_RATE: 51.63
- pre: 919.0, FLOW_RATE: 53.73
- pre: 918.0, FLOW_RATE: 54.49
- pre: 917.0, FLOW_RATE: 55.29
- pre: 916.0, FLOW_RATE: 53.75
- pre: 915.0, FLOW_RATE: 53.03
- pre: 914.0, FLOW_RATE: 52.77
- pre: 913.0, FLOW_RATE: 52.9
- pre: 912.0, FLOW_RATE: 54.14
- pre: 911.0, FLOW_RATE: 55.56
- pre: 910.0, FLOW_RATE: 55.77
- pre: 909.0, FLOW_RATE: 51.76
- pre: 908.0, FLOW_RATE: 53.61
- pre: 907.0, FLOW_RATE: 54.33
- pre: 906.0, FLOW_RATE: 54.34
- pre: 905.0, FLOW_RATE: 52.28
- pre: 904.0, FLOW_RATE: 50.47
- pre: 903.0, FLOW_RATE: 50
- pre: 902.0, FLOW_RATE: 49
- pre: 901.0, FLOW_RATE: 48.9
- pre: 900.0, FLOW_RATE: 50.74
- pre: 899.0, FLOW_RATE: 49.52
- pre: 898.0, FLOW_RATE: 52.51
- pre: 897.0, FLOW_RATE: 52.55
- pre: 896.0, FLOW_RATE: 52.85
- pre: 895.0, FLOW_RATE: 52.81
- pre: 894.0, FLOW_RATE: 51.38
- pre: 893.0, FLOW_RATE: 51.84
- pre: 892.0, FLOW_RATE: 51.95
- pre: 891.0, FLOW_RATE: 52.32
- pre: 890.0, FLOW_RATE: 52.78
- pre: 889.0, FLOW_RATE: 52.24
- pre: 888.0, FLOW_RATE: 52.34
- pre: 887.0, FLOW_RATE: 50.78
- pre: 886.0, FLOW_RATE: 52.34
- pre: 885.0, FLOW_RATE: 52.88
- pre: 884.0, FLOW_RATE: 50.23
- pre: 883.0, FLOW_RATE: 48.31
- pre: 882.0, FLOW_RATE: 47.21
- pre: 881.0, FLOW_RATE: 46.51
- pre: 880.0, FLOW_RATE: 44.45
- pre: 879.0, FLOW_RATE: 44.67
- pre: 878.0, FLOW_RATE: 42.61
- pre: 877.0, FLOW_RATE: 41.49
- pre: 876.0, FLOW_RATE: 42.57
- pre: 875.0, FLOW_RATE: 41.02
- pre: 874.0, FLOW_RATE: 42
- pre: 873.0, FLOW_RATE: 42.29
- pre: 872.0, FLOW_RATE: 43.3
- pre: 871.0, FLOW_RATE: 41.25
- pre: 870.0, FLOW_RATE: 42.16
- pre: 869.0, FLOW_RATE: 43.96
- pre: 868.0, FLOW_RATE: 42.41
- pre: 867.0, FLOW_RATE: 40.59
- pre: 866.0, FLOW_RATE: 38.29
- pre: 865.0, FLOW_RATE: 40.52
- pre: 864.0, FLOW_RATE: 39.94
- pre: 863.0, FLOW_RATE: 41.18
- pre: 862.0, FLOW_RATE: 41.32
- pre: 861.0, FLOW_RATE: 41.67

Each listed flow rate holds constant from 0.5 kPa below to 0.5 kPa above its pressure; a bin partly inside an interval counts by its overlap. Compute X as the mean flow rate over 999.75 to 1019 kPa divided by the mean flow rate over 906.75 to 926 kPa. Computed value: 0.8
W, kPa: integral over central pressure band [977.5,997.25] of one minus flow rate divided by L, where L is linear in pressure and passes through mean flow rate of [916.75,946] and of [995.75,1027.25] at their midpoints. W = -1.2 kPa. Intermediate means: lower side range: 45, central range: 46.1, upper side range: 43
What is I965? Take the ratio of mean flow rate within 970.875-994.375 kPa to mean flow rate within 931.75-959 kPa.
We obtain 1.15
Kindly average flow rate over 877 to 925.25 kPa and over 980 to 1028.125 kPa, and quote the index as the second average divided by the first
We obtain 0.9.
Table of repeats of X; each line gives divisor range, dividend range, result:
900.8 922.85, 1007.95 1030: 0.78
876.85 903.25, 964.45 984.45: 0.91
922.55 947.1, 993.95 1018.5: 1.04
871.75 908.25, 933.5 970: 0.84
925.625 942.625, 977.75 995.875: 1.08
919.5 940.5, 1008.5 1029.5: 0.90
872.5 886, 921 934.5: 1.07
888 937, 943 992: 0.87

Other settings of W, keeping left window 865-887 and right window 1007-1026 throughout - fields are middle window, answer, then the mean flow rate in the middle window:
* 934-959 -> 2.09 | 39.9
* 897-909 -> -2.02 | 51.5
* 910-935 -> -3.86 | 50.6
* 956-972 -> -0.29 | 44.2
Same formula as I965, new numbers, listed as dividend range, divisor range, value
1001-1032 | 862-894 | 0.91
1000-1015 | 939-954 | 1.16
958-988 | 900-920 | 0.86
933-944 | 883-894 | 0.75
